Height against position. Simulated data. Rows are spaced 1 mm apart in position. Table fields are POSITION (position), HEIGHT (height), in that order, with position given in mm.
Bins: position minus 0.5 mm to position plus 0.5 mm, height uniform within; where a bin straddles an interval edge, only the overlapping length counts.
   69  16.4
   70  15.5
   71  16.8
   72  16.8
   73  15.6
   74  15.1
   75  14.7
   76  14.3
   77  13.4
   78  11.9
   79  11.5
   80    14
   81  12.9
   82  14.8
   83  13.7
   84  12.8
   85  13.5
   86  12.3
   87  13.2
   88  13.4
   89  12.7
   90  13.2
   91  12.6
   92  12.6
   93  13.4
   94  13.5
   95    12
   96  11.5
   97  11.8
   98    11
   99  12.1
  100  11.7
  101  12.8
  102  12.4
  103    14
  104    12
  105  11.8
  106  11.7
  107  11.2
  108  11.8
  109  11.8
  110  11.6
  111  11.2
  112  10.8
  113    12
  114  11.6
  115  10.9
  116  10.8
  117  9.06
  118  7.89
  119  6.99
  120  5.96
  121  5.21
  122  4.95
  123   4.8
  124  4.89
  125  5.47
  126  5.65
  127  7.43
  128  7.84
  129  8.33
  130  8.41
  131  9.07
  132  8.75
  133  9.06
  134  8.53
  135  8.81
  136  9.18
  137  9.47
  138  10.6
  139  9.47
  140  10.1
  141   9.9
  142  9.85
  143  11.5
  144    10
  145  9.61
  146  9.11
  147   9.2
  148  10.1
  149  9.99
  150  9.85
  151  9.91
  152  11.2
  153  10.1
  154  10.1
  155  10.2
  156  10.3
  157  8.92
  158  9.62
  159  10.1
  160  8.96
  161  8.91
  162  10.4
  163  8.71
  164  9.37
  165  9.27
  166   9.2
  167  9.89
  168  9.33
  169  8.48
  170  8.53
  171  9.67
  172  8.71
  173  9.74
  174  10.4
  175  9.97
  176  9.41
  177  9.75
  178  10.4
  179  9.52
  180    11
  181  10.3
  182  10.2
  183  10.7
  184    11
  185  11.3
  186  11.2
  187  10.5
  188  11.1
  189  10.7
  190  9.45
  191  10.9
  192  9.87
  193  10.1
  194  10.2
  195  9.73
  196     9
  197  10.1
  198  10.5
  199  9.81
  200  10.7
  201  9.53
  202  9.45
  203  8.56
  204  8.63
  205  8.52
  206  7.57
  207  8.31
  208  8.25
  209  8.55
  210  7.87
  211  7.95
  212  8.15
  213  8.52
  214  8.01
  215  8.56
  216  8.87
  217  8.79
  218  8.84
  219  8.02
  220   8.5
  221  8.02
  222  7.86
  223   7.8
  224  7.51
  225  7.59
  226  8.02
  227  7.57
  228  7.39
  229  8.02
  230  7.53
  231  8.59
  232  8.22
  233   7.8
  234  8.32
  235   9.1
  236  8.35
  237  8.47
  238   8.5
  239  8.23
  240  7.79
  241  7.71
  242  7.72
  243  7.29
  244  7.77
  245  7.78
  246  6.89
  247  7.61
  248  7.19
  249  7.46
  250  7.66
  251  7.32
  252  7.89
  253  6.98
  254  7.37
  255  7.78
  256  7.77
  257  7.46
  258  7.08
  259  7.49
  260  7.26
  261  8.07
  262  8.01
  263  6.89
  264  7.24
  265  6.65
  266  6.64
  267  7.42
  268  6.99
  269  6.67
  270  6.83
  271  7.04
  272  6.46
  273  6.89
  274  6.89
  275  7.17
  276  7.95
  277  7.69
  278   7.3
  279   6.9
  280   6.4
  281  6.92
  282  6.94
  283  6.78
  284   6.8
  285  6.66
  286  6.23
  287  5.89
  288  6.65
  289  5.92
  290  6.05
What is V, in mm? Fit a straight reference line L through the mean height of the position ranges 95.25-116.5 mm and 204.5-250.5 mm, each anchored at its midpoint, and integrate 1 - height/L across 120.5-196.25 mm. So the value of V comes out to 5.0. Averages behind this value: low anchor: 11.7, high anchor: 8.02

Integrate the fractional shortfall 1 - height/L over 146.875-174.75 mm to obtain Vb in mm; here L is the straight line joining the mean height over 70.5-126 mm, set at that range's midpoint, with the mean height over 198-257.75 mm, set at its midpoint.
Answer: 0.9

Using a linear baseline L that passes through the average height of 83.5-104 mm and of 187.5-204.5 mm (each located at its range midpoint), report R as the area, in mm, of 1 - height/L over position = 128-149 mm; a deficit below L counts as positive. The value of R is 3.66 mm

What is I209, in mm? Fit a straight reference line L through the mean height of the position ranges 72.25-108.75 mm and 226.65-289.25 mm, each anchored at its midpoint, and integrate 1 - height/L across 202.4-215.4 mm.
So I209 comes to 1.0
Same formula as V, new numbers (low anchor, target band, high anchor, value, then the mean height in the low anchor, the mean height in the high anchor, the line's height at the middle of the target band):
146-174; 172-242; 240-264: -4.17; 9.59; 7.5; 8.52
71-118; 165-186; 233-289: 0.25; 12.6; 7.32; 10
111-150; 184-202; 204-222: -3.96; 8.76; 8.31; 8.42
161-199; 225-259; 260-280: 0.98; 9.95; 7.13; 8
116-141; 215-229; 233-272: -0.85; 7.85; 7.53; 7.61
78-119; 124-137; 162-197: 3.75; 12.1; 9.94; 11.2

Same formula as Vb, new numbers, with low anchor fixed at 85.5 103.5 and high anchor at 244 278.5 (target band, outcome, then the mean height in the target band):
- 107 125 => 4.5 mm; 8.92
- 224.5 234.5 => 0.5 mm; 7.9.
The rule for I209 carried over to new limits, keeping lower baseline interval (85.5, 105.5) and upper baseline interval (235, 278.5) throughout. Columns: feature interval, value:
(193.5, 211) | 0.1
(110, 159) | 9.5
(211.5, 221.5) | 0.3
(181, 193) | -1.2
